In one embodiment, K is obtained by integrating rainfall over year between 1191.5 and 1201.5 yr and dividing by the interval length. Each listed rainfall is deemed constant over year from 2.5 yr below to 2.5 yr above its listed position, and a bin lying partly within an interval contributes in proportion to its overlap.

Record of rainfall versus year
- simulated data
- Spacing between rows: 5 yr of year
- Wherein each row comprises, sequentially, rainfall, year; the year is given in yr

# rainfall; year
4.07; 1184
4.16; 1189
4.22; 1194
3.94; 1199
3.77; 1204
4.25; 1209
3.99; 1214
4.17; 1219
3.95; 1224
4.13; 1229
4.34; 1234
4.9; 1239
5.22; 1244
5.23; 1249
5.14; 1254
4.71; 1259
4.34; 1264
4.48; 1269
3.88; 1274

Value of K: 4.08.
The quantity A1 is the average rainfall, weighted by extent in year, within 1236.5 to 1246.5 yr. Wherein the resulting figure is 5.06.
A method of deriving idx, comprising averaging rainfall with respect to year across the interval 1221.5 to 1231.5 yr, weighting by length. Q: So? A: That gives 4.04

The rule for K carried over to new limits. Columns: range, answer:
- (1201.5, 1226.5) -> 4.03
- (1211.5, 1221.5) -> 4.08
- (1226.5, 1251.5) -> 4.76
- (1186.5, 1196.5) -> 4.19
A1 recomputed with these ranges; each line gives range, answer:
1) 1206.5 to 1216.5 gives 4.12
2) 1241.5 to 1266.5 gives 4.93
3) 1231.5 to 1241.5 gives 4.62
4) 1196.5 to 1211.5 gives 3.99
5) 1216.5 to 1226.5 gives 4.06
